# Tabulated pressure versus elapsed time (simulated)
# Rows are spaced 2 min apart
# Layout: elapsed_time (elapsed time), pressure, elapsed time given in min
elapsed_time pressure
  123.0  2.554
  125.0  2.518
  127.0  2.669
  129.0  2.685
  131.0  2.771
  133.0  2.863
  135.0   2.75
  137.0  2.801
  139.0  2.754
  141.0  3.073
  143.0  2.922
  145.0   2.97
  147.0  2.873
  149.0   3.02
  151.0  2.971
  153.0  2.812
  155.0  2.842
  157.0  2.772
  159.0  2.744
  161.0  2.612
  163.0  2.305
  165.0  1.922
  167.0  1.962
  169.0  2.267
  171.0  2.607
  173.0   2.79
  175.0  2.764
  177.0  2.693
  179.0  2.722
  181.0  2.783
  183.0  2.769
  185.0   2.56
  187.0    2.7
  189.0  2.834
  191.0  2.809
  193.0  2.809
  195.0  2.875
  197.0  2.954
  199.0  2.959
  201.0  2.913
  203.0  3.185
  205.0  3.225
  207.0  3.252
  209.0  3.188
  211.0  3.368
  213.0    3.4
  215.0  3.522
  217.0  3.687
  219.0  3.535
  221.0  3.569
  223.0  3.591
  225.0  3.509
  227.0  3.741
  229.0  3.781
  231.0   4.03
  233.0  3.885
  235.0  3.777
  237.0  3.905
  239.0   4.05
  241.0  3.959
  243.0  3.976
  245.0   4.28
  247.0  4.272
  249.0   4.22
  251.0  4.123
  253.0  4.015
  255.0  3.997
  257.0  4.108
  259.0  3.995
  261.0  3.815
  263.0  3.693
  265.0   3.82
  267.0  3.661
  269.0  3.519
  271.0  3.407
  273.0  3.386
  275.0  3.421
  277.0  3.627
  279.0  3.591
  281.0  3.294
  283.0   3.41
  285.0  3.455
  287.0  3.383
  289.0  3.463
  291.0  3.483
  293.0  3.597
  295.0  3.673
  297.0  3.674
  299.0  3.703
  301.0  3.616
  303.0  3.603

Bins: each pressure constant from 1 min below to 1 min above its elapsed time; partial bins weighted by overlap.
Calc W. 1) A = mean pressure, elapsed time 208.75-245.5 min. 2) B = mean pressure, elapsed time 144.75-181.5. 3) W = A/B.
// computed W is 1.41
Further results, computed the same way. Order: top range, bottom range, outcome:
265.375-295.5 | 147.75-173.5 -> 1.35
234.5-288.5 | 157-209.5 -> 1.38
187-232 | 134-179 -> 1.22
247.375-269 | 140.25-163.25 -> 1.39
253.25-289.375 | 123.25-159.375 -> 1.29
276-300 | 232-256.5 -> 0.87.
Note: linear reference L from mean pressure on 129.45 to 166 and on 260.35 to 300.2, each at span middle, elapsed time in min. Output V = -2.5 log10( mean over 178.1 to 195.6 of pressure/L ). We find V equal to 0.09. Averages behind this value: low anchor 2.76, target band 2.76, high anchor 3.55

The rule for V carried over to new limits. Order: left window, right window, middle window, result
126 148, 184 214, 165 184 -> 0.15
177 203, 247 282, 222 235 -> -0.14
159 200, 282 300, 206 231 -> -0.19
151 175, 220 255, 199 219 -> 0.03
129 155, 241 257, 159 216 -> 0.21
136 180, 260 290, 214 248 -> -0.19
